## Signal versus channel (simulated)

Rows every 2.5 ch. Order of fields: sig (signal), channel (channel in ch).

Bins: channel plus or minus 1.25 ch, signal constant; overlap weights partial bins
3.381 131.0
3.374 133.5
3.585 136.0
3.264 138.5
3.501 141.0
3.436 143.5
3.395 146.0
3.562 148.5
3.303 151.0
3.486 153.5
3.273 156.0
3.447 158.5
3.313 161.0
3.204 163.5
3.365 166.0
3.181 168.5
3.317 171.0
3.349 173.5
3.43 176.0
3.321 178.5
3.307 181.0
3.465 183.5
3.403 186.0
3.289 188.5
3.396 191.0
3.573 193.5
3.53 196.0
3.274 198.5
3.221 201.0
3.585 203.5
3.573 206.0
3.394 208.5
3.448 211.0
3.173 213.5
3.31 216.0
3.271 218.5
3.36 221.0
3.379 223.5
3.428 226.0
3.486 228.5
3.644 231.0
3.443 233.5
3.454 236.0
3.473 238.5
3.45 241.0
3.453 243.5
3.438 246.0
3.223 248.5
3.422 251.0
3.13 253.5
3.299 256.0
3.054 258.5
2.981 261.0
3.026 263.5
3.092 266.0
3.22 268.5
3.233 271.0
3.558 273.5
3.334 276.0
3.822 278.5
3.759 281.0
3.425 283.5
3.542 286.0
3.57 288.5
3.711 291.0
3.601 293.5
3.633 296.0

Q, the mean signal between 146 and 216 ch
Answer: 3.38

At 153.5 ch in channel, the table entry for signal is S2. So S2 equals 3.486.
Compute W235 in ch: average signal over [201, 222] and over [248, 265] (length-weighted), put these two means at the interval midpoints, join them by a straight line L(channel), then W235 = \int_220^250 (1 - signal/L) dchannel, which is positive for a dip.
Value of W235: -1.59 ch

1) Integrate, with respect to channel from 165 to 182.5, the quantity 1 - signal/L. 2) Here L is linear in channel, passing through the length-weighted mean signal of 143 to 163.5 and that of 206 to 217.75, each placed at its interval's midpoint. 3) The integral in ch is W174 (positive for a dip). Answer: 0.3 ch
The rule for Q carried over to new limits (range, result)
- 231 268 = 3.29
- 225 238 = 3.49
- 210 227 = 3.34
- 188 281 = 3.37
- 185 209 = 3.42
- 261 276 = 3.21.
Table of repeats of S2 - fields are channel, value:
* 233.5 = 3.443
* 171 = 3.317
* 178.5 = 3.321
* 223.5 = 3.379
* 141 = 3.501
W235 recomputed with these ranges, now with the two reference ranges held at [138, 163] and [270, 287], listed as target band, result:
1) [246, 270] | 2.3 ch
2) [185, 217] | 0.5 ch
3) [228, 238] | -0.1 ch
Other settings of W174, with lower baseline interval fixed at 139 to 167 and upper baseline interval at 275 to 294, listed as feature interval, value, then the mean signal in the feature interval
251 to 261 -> 1.07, 3.17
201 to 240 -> 0.82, 3.42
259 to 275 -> 1.75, 3.18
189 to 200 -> 0.08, 3.43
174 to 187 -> 0.18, 3.38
